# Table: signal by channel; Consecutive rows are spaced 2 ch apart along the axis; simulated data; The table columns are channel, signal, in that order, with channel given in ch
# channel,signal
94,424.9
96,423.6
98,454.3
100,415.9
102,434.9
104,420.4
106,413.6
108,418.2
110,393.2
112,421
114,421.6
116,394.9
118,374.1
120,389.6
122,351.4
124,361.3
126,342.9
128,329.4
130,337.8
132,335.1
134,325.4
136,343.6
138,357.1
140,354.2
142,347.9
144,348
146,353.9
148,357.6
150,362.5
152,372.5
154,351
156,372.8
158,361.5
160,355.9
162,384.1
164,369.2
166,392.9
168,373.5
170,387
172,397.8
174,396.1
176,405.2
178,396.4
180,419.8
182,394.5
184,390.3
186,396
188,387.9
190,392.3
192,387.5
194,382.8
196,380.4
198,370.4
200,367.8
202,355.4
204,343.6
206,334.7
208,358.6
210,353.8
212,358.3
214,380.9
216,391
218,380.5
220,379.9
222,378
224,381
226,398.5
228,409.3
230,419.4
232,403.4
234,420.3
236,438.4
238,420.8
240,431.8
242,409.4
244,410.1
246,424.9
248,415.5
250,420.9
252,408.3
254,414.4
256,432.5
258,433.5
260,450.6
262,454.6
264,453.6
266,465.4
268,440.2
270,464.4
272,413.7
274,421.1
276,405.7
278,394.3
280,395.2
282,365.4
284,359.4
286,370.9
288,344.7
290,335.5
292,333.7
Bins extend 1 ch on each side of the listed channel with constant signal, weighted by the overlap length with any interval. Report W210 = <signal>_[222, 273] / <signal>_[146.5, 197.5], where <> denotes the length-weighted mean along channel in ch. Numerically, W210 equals 1.11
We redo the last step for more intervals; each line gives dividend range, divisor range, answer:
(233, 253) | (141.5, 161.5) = 1.17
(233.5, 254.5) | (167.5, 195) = 1.07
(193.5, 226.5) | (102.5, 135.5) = 0.98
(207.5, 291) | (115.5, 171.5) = 1.12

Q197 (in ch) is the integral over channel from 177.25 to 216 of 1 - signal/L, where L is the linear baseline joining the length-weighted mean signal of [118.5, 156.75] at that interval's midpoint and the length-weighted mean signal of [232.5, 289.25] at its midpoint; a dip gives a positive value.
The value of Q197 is 0.6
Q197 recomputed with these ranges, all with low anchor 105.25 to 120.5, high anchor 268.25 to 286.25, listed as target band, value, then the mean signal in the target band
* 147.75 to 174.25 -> 1.9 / 374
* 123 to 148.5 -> 3.7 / 345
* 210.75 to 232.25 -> 0.8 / 388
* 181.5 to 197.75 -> 0.6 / 388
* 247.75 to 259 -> -0.5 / 421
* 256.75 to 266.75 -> -1.2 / 451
